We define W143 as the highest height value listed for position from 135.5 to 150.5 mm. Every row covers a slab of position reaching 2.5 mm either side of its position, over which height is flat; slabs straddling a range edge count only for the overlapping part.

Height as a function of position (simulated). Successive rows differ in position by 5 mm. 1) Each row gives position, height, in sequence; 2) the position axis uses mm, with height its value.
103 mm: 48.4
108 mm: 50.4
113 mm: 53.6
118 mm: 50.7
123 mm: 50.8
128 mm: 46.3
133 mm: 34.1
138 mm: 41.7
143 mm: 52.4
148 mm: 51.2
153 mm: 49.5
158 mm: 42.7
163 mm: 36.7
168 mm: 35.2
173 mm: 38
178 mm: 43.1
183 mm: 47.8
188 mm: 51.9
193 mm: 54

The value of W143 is 52.4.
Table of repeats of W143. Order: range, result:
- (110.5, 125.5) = 53.6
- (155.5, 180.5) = 43.1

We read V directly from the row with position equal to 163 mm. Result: 36.7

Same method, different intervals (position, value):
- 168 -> 35.2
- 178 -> 43.1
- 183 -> 47.8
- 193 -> 54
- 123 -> 50.8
